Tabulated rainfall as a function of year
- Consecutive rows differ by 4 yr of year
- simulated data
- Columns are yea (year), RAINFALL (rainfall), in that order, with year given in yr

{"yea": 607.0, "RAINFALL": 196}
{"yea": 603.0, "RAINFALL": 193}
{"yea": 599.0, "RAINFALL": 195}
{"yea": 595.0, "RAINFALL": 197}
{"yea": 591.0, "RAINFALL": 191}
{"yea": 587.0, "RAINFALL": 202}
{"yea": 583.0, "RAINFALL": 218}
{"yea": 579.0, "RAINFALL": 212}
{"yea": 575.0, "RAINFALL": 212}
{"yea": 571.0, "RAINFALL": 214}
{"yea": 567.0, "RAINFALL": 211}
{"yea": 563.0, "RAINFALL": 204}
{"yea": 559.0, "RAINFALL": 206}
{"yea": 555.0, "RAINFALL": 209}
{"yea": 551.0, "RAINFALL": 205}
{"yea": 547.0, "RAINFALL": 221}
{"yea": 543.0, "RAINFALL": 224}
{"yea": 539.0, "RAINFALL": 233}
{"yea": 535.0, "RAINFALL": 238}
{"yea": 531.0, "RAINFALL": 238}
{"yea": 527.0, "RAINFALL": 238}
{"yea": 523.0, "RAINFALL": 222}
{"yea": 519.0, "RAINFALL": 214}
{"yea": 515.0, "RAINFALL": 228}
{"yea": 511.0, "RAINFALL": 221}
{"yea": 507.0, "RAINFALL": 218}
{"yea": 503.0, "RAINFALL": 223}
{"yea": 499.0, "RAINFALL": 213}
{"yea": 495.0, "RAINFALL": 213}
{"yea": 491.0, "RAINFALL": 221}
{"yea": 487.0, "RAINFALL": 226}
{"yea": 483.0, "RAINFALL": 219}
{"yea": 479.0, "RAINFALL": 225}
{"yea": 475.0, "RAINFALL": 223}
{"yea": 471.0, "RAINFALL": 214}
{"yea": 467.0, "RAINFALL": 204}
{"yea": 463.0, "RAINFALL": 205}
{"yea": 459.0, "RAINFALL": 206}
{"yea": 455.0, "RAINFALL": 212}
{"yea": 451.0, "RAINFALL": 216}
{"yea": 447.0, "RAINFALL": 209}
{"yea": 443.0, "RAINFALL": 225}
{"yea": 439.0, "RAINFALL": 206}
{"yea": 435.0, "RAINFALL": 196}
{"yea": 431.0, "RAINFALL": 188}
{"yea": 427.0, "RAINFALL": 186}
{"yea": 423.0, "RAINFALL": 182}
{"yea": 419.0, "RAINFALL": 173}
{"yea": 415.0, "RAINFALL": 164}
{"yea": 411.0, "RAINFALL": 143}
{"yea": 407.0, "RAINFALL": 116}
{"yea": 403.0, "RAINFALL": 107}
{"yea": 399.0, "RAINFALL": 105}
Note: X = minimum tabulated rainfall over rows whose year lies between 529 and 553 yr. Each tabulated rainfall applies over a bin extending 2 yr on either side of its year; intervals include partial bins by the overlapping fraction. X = 205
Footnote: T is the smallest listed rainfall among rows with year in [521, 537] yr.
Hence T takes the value 222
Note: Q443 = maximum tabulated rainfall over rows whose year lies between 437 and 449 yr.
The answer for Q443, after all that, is 225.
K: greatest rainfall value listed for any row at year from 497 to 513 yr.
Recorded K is 223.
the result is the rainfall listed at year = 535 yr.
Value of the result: 238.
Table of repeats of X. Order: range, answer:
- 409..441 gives 143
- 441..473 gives 204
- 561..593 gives 191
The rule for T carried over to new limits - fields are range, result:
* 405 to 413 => 116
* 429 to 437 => 188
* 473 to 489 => 219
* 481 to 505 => 213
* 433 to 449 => 196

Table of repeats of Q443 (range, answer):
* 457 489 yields 226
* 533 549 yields 238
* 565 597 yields 218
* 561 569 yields 211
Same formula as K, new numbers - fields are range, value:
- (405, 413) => 143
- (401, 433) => 188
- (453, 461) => 212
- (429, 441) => 206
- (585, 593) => 202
